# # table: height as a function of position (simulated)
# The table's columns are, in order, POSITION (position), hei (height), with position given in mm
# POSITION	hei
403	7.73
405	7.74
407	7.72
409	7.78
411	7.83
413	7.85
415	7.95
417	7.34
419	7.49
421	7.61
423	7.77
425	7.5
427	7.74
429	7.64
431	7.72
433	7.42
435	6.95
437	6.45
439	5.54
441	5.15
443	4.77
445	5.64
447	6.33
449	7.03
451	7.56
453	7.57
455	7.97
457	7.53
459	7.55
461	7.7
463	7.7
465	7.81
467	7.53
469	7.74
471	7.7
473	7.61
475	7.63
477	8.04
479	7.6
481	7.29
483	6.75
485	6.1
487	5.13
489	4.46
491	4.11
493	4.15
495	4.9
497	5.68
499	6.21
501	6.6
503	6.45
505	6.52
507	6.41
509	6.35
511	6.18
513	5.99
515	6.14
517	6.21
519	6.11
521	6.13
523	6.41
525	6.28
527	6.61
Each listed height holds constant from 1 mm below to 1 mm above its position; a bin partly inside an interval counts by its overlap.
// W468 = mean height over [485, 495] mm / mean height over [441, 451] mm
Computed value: 0.8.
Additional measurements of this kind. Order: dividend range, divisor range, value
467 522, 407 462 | 0.88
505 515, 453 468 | 0.81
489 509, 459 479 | 0.73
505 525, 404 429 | 0.81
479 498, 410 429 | 0.72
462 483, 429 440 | 1.11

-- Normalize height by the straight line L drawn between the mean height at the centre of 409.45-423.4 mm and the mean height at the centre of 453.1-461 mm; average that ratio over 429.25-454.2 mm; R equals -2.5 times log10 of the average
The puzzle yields 0.17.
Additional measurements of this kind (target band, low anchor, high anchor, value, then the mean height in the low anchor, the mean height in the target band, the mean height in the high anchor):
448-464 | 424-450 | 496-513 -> -0.164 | 6.61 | 7.58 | 6.28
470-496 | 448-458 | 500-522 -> 0.107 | 7.53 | 6.27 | 6.28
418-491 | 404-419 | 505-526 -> 0.015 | 7.73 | 7.01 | 6.24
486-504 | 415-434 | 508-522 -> 0.216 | 7.6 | 5.3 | 6.16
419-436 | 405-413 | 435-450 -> -0.121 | 7.78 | 7.54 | 5.92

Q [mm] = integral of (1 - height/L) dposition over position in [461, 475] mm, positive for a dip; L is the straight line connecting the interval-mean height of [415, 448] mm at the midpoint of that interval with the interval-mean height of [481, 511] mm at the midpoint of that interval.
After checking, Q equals -3.2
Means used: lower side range 6.85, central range 7.68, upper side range 5.77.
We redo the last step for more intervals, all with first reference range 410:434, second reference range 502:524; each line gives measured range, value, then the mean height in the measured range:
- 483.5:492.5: 2.23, 5.01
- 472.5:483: -1.15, 7.55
